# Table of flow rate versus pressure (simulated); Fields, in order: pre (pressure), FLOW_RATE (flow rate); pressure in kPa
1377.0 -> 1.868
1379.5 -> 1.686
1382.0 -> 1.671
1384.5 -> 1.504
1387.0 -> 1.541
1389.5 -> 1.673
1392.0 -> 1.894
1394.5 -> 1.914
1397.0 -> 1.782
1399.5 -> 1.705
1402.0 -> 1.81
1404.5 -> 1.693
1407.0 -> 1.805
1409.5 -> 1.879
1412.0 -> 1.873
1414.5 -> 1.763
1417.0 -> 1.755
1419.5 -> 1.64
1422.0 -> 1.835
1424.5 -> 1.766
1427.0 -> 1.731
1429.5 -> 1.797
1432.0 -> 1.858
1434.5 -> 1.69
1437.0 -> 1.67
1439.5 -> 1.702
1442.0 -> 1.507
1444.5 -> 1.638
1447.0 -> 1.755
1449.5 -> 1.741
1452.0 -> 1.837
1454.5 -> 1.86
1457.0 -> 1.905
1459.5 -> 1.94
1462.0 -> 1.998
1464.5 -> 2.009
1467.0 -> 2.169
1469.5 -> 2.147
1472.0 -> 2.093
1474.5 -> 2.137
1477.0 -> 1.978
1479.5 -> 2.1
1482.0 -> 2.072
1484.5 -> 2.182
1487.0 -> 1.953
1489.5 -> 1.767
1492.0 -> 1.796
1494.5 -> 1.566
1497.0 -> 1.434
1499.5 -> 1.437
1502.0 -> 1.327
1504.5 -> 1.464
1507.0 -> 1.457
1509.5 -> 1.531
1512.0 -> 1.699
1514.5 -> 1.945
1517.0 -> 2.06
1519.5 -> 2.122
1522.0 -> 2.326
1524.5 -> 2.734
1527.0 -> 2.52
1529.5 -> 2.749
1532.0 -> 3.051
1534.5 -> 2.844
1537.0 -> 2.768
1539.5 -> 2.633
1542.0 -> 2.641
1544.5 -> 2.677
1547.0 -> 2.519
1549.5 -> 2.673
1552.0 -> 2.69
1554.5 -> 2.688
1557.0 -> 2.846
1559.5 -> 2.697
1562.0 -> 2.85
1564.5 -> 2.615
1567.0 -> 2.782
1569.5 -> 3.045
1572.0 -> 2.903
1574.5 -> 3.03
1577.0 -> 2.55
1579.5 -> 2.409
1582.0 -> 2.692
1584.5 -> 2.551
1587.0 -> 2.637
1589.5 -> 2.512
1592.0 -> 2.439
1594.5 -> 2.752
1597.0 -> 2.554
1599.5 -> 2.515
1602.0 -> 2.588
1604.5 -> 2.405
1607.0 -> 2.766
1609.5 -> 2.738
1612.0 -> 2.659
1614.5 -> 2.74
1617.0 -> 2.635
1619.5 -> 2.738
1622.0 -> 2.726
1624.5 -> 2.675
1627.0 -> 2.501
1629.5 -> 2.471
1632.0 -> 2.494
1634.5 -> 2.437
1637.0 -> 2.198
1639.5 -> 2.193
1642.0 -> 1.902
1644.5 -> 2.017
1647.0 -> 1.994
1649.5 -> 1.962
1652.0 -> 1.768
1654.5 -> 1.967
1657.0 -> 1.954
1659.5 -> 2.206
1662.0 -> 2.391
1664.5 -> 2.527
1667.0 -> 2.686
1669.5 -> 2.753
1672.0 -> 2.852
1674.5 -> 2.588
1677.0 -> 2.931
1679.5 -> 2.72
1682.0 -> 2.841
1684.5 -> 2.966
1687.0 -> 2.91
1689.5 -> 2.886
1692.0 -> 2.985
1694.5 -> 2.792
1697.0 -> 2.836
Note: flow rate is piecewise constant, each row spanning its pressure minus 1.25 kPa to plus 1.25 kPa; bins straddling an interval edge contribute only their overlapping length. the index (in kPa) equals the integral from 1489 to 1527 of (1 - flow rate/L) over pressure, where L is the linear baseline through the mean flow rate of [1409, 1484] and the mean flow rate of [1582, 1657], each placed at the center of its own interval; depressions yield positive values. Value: 4.92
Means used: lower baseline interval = 1.86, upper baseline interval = 2.43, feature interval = 1.8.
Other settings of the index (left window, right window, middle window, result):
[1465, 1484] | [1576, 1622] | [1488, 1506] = 5.29 kPa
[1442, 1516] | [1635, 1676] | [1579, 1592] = -2.96 kPa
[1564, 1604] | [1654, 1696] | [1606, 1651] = 3.84 kPa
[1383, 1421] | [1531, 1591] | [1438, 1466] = 3.35 kPa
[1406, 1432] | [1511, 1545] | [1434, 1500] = 7.22 kPa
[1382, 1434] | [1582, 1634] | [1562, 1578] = -2.51 kPa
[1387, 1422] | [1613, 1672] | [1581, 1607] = -3.88 kPa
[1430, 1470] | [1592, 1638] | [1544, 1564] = -3.42 kPa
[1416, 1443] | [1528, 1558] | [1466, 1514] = 9.24 kPa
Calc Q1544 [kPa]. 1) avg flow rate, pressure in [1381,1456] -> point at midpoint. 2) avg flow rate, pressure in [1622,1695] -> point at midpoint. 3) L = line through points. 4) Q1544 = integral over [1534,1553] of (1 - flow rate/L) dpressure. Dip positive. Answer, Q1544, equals -5.0 kPa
